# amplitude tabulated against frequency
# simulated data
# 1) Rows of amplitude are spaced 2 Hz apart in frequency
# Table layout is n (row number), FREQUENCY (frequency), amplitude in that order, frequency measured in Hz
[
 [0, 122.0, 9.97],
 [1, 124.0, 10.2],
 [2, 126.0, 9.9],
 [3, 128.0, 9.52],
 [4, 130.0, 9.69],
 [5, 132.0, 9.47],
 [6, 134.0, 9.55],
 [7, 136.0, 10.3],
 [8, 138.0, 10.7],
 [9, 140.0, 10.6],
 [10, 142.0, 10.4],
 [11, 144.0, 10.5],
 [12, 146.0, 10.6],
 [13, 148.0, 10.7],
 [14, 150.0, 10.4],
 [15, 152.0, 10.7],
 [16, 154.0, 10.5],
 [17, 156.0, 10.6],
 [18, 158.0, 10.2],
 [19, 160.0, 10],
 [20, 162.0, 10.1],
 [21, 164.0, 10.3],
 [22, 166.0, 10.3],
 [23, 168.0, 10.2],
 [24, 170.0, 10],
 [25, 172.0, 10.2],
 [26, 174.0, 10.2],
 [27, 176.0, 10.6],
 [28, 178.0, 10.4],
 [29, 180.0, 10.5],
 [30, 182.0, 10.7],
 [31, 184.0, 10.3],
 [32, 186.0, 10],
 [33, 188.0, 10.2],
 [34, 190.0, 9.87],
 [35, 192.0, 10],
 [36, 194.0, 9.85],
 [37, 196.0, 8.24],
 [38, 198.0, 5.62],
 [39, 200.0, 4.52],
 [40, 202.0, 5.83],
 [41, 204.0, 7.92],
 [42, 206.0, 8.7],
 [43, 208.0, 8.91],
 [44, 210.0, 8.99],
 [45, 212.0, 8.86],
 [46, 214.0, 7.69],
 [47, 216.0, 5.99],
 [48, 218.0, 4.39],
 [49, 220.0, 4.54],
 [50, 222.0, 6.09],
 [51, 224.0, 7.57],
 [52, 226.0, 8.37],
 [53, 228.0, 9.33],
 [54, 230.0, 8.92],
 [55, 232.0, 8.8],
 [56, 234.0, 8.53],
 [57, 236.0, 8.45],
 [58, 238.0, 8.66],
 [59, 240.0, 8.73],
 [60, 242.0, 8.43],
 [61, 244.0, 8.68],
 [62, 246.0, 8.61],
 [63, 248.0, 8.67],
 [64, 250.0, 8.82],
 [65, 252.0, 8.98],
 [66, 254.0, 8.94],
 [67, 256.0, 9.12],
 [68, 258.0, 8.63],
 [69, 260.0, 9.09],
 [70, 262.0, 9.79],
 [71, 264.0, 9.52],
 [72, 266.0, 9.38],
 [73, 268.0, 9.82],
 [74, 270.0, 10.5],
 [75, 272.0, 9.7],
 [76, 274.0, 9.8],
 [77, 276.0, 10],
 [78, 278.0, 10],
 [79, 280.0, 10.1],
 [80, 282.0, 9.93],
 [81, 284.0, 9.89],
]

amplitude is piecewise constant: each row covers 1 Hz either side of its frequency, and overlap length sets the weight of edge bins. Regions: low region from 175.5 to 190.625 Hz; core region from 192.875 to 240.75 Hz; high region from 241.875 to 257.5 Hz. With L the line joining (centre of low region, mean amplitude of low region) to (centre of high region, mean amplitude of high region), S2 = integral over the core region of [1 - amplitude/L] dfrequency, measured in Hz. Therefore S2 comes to 9.4 Hz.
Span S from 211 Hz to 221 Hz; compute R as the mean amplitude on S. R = 6.29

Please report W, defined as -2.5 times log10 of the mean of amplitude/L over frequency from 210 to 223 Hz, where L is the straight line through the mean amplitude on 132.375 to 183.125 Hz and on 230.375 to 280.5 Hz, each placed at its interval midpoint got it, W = 0.43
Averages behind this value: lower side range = 10.4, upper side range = 9.18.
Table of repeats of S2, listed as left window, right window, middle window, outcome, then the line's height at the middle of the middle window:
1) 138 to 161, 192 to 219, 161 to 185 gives -2.95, 9.21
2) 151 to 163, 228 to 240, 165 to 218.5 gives 4.23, 9.62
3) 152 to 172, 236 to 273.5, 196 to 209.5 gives 3.68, 9.76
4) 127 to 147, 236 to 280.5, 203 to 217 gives 2.11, 9.6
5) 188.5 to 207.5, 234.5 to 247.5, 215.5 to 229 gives 2.73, 8.3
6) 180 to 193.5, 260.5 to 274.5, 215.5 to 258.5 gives 7.98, 9.92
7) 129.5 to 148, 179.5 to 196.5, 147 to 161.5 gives -0.38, 10.2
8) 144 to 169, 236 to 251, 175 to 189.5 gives -0.73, 9.87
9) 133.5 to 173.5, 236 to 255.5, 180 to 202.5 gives 2.12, 9.68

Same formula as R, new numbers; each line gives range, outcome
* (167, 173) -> 10.1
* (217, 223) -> 5.01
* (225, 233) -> 8.86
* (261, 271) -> 9.8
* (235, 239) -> 8.55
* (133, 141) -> 10.3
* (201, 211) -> 8.07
